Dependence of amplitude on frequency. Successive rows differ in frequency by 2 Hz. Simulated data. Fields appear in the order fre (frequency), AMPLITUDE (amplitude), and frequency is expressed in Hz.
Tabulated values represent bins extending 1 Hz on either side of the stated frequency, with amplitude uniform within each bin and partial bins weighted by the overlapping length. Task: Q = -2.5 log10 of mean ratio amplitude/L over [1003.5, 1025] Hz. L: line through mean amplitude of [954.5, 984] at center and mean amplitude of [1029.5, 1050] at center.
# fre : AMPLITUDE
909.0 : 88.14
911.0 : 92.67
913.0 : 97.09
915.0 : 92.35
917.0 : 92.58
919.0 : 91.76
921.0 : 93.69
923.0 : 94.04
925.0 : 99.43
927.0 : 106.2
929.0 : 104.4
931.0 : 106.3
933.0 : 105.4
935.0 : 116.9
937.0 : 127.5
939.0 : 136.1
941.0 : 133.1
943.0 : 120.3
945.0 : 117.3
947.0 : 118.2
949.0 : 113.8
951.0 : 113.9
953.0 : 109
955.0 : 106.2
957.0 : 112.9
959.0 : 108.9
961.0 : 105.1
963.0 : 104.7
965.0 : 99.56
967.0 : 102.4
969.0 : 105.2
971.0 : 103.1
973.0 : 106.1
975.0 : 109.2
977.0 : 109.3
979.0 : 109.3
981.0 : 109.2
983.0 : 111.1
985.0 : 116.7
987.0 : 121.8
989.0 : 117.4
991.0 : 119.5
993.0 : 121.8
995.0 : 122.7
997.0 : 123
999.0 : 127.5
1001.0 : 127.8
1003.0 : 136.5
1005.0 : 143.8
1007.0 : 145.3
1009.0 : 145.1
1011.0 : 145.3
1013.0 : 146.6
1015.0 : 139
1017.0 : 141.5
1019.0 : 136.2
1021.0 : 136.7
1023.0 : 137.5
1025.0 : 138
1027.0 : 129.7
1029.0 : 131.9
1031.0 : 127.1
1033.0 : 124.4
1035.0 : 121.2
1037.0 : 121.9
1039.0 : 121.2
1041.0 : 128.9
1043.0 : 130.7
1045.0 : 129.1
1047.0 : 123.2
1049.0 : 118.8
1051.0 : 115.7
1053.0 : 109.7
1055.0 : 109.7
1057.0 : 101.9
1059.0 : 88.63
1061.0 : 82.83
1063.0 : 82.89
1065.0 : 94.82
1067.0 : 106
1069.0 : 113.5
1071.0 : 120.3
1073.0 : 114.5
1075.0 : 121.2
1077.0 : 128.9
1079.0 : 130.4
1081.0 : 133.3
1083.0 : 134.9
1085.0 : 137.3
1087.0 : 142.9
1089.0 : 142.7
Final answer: -0.19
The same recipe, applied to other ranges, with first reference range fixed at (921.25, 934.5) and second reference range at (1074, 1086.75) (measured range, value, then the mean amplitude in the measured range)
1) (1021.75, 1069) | 0.07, 116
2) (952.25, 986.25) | 0.03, 108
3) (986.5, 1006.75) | -0.10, 127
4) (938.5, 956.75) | -0.11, 118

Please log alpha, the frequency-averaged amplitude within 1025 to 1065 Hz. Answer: 116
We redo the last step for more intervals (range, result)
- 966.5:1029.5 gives 126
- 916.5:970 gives 109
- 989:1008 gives 129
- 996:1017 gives 138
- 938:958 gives 118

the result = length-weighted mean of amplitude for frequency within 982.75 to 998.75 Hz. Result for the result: 120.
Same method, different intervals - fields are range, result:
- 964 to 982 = 106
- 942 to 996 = 112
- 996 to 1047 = 133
